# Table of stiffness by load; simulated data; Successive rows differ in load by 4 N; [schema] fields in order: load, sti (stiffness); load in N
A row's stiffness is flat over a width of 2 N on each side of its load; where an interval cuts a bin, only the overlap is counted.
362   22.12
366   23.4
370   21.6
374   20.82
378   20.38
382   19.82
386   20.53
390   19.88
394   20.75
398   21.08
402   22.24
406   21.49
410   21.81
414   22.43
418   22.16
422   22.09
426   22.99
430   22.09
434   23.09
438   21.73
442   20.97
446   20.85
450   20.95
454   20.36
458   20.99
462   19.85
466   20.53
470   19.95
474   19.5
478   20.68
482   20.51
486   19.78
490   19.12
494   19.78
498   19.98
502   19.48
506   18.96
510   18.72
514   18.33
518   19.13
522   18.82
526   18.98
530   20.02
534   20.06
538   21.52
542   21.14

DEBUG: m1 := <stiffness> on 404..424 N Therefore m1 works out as 22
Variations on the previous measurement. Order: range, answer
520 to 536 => 19.5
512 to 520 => 18.7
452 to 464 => 20.4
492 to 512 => 19.4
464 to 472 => 20.2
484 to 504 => 19.6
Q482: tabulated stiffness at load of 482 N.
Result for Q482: 20.51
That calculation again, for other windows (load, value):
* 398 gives 21.08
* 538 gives 21.52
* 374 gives 20.82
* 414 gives 22.43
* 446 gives 20.85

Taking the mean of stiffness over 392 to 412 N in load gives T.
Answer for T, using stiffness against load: 21.5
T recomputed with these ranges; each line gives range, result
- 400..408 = 21.9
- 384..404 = 20.9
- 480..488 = 20.1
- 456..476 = 20.2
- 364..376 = 21.9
